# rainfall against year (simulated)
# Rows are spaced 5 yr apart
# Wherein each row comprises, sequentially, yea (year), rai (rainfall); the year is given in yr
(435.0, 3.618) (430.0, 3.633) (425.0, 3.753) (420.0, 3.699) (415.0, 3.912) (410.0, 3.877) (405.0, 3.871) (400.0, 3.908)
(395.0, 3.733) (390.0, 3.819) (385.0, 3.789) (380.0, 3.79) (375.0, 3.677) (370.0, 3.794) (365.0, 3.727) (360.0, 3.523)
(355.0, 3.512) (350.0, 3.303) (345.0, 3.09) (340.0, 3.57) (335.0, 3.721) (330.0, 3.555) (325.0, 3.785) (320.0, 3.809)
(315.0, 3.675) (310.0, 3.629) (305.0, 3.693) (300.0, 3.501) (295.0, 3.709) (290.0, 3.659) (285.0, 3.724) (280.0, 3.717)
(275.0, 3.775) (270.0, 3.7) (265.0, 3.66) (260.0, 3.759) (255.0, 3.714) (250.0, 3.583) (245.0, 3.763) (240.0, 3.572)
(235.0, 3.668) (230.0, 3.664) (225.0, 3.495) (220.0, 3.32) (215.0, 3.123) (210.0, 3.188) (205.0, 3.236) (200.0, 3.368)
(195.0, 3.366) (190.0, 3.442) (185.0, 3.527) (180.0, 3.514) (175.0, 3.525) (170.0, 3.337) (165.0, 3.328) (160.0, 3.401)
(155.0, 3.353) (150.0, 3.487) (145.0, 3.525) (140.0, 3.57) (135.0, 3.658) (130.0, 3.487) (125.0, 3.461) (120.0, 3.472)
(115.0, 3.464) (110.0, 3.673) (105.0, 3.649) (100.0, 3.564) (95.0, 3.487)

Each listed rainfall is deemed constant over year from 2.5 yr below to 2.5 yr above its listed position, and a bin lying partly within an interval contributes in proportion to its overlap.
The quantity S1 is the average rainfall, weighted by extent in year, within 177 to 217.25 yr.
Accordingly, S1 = 3.35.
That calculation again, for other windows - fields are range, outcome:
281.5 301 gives 3.66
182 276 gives 3.52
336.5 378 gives 3.53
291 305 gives 3.63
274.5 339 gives 3.68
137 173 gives 3.43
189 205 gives 3.36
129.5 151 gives 3.55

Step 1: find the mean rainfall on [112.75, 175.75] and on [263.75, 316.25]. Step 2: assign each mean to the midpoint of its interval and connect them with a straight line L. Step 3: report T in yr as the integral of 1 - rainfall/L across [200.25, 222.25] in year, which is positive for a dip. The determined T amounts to 2.0 yr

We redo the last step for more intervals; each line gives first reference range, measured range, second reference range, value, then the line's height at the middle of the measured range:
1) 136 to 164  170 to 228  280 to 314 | 2.6 yr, 3.53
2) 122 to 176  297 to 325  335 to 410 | -0.5 yr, 3.61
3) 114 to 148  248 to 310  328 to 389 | -2.0 yr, 3.57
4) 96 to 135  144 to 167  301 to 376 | 0.9 yr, 3.55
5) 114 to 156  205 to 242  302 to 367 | 1.3 yr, 3.54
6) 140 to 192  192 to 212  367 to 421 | 1.2 yr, 3.51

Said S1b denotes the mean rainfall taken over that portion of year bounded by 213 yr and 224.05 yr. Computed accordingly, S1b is 3.26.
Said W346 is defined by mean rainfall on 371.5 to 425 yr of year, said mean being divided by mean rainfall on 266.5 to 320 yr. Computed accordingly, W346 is 1.0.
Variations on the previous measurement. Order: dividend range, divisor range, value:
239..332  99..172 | 1.05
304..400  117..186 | 1.05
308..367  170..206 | 1.04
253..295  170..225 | 1.10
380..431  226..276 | 1.03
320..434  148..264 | 1.06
